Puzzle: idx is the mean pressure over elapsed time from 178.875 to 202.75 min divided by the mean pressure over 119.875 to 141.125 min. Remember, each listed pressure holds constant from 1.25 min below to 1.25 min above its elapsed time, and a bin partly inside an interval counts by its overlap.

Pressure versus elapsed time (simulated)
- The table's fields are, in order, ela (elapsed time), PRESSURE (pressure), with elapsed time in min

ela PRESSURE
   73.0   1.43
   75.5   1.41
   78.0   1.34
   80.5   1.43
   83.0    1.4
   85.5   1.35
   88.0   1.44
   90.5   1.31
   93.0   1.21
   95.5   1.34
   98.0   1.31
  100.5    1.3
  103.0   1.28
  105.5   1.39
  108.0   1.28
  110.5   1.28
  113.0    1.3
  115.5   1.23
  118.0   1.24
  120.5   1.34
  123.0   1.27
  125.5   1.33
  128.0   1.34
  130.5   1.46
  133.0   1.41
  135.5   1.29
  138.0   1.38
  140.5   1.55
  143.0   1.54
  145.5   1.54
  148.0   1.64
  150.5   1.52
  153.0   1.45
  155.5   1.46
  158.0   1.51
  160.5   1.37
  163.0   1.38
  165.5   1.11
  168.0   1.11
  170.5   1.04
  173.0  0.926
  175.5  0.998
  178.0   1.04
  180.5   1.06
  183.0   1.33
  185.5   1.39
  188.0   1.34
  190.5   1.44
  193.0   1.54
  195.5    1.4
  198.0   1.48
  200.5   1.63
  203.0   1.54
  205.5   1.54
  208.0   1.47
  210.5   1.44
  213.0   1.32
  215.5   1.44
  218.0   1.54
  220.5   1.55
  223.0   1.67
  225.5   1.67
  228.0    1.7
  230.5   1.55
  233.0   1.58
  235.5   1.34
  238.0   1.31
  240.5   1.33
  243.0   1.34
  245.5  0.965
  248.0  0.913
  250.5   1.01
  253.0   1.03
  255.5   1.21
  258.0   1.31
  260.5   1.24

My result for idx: 1.0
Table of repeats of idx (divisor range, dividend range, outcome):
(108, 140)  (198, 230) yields 1.16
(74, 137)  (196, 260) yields 1.05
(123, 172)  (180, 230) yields 1.07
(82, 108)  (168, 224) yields 1.02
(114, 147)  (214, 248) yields 1.04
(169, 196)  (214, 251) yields 1.15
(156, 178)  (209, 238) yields 1.28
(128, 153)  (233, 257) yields 0.80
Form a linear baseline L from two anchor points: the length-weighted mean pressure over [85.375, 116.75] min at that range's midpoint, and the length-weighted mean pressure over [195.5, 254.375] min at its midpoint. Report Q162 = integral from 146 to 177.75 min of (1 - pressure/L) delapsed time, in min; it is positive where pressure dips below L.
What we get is 1.5 min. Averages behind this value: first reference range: 1.31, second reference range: 1.41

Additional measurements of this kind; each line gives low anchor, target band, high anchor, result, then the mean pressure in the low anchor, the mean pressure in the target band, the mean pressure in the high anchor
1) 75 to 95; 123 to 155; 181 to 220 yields -1.0 min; 1.36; 1.45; 1.45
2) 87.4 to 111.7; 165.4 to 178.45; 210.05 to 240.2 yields 3.6 min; 1.31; 1.03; 1.51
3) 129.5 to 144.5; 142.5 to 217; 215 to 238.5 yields 6.2 min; 1.44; 1.37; 1.55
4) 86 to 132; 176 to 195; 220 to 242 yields 1.9 min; 1.31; 1.3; 1.52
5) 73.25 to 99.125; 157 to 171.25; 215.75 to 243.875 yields 1.8 min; 1.36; 1.26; 1.51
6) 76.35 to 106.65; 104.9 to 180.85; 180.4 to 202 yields 3.5 min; 1.34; 1.32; 1.42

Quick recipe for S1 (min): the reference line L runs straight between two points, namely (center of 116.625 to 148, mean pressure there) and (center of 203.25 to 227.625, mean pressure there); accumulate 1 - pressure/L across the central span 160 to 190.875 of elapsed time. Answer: 5.9 min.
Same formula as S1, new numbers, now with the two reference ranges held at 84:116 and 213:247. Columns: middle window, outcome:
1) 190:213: -1.1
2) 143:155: -1.5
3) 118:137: 0.0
